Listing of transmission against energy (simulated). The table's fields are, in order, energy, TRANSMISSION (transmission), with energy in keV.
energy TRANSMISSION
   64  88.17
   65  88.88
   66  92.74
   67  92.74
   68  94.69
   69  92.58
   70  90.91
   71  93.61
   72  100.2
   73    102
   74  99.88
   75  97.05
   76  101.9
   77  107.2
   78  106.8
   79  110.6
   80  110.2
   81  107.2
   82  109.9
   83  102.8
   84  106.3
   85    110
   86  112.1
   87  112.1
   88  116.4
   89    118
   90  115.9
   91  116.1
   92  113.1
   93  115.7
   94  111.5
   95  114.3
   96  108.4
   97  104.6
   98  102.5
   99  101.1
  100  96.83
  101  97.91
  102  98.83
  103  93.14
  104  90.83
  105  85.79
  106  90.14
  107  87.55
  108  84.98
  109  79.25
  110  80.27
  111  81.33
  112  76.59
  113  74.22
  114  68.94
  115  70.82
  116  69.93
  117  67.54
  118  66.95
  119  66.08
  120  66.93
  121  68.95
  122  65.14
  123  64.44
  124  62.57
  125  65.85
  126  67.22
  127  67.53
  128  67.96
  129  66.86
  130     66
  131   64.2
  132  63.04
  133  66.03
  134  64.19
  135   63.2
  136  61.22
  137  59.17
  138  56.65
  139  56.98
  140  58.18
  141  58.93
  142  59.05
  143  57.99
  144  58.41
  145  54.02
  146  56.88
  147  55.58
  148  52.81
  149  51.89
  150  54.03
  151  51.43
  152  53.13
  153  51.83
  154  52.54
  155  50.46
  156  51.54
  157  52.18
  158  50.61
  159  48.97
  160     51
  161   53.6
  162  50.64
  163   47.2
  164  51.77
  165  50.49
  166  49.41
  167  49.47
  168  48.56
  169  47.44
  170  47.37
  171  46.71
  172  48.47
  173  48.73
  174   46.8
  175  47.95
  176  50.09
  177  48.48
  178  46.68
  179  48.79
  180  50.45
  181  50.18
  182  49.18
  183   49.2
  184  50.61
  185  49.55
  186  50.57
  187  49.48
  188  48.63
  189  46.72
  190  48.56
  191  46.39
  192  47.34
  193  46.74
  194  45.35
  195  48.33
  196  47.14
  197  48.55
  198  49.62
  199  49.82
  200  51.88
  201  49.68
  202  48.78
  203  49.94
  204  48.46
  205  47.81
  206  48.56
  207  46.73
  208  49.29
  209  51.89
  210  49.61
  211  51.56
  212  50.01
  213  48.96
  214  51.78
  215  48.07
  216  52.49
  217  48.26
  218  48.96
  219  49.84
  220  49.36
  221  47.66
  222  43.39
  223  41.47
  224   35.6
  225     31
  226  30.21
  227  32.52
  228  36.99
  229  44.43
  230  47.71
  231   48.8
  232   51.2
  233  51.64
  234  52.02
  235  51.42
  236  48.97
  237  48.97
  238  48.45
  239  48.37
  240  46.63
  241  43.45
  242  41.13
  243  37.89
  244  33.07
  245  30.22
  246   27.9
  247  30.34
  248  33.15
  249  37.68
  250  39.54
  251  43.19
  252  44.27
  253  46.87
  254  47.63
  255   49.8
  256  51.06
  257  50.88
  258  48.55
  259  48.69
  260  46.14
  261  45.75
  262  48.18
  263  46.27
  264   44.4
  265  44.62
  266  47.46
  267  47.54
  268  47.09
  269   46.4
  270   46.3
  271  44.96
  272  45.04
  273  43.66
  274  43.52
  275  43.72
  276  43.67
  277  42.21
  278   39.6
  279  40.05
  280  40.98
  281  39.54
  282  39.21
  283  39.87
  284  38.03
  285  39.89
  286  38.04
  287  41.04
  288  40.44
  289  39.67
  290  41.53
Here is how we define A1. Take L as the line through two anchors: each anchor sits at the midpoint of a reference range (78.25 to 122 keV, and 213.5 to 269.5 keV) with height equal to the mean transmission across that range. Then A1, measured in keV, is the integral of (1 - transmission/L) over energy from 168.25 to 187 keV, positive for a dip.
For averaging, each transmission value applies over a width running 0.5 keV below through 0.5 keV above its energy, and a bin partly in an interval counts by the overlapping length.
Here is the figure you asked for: 5.1 keV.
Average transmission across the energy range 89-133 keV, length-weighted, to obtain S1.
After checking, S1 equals 83.6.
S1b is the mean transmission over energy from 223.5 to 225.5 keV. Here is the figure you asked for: 33.3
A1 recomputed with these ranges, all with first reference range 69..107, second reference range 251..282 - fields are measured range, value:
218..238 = 4.59 keV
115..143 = 8.23 keV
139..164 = 8.96 keV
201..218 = 3.87 keV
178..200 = 6.90 keV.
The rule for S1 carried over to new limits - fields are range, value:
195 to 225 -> 48.2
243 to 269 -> 43.2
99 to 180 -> 62.3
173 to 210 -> 48.7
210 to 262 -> 44.5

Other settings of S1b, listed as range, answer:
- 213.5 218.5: 49.9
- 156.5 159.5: 50.6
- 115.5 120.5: 67.5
